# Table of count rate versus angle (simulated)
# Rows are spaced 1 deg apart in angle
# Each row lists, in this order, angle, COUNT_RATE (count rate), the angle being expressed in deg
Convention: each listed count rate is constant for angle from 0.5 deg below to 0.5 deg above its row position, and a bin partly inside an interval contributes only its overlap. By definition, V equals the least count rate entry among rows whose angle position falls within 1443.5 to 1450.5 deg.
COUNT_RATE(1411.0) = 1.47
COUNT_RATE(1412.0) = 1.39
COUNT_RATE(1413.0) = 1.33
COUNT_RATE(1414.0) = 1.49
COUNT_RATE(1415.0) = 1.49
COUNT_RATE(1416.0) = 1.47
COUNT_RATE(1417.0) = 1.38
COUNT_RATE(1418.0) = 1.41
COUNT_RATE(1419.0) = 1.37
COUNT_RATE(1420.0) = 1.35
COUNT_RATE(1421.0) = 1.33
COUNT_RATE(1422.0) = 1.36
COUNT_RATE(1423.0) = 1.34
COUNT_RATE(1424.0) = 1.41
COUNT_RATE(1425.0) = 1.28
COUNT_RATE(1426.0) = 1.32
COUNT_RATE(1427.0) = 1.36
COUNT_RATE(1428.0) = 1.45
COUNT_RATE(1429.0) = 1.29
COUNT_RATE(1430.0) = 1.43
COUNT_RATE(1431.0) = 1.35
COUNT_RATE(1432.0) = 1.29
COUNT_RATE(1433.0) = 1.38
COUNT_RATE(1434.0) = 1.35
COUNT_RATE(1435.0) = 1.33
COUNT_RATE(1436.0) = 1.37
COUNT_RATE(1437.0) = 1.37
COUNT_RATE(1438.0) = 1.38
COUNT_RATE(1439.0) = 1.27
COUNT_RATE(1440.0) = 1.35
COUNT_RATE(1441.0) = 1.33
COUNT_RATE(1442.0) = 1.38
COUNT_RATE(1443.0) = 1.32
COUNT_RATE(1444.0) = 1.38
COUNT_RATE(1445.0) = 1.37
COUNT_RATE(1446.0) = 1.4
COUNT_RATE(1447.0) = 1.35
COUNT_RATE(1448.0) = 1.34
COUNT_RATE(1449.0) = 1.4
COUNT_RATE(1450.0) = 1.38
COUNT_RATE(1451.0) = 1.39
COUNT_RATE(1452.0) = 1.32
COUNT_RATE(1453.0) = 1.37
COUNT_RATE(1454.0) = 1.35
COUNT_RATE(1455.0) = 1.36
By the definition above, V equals 1.34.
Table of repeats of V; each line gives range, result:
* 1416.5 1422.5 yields 1.33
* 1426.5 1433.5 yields 1.29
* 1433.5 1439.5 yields 1.27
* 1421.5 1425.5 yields 1.28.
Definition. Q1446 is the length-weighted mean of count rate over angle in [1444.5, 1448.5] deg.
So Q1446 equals 1.37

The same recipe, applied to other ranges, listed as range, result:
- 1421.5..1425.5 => 1.35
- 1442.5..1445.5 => 1.36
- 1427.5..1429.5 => 1.37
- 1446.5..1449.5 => 1.36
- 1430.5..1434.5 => 1.34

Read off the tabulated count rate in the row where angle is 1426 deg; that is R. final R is 1.32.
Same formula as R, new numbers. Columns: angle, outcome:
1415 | 1.49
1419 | 1.37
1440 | 1.35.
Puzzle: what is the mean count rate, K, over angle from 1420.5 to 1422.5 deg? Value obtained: 1.35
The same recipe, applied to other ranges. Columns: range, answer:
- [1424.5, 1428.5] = 1.35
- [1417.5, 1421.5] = 1.37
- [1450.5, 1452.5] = 1.35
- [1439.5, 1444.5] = 1.35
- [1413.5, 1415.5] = 1.49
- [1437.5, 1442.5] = 1.34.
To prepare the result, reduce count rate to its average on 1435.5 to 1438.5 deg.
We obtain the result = 1.37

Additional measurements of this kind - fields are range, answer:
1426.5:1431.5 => 1.38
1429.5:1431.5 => 1.39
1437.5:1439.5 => 1.32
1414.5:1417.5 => 1.45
